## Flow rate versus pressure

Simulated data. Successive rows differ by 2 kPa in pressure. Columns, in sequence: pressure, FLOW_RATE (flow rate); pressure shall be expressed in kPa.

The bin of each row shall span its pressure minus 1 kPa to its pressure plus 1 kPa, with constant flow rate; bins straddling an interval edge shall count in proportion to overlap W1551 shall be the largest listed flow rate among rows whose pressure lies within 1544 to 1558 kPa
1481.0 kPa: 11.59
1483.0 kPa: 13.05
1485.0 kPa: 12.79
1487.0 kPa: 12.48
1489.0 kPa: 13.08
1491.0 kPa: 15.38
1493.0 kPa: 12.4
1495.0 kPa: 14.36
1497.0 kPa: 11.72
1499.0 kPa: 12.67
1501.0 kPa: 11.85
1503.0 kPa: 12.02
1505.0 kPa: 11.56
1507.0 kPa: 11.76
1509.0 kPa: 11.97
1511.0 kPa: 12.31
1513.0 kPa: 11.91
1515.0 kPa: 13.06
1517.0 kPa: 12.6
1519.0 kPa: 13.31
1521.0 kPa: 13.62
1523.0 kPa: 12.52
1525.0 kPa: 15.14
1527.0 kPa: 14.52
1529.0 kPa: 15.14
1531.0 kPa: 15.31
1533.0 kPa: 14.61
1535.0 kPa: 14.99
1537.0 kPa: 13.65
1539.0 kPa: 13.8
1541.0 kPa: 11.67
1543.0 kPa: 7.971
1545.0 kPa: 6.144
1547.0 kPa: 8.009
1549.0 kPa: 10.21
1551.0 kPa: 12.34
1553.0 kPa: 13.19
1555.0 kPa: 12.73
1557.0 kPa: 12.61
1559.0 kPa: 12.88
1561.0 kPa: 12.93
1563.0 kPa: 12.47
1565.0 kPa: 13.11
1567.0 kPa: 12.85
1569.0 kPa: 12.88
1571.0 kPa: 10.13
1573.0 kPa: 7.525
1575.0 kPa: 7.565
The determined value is 13.19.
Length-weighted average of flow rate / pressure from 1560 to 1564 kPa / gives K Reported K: 12.7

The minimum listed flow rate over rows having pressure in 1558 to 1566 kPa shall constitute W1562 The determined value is 12.47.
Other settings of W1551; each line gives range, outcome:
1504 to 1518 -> 13.06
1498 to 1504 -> 12.67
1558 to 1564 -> 12.93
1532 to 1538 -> 14.99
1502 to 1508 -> 12.02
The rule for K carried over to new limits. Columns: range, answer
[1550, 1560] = 12.8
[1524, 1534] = 14.9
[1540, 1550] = 8.8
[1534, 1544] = 12.4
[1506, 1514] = 12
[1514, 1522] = 13.1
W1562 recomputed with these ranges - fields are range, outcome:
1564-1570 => 12.85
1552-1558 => 12.61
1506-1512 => 11.76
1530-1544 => 7.971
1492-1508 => 11.56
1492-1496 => 12.4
